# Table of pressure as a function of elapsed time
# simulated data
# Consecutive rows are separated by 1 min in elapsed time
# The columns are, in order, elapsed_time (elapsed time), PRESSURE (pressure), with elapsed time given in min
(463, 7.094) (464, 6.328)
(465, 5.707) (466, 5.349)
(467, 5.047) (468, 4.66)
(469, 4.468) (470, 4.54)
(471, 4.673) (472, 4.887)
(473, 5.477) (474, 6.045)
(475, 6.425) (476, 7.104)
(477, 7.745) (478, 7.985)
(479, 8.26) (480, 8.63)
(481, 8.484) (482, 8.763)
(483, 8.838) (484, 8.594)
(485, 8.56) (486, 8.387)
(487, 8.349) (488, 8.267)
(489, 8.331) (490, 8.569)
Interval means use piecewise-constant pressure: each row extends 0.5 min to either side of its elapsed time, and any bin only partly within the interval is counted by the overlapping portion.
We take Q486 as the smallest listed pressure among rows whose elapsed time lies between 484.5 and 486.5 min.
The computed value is 8.387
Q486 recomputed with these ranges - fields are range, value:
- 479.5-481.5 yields 8.484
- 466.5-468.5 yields 4.66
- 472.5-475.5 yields 5.477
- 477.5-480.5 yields 7.985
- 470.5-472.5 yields 4.673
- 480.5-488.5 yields 8.267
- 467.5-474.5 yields 4.468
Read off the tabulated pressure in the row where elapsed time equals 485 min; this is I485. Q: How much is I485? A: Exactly 8.56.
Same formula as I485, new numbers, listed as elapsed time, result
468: 4.66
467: 5.047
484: 8.594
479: 8.26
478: 7.985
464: 6.328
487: 8.349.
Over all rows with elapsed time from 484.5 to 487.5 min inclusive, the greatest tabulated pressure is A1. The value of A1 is 8.56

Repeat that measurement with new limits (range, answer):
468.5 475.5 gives 6.425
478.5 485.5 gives 8.838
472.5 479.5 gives 8.26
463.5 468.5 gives 6.328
